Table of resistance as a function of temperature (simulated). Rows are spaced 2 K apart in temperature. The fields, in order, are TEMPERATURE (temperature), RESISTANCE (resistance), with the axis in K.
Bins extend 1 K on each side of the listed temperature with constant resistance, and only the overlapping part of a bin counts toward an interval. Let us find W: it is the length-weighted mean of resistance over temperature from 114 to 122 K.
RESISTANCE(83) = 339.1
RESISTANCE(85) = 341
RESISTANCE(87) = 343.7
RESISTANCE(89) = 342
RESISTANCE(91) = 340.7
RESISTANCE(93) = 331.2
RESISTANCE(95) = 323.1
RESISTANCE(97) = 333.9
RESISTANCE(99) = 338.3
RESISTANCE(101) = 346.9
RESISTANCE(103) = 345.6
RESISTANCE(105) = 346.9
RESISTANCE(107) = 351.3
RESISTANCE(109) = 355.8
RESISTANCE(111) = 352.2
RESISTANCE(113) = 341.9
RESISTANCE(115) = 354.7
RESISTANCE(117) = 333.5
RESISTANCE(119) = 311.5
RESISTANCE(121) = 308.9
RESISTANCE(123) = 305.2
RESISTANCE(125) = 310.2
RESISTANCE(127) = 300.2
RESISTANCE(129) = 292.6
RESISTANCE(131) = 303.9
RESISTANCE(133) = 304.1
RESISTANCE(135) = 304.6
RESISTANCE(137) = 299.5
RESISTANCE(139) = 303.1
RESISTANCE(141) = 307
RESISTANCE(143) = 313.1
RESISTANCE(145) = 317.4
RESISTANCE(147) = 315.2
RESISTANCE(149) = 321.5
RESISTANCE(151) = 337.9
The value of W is 327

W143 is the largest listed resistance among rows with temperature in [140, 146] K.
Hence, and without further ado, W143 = 317.4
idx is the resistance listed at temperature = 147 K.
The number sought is 315.2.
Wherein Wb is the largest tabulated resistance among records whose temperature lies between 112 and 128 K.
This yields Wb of 354.7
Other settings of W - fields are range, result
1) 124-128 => 305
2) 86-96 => 336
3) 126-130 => 296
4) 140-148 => 313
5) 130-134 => 304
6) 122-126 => 308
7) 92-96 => 327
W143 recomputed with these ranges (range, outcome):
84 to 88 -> 343.7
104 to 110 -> 355.8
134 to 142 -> 307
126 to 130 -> 300.2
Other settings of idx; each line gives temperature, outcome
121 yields 308.9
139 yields 303.1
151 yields 337.9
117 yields 333.5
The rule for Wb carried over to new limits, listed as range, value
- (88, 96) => 342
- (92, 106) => 346.9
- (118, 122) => 311.5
